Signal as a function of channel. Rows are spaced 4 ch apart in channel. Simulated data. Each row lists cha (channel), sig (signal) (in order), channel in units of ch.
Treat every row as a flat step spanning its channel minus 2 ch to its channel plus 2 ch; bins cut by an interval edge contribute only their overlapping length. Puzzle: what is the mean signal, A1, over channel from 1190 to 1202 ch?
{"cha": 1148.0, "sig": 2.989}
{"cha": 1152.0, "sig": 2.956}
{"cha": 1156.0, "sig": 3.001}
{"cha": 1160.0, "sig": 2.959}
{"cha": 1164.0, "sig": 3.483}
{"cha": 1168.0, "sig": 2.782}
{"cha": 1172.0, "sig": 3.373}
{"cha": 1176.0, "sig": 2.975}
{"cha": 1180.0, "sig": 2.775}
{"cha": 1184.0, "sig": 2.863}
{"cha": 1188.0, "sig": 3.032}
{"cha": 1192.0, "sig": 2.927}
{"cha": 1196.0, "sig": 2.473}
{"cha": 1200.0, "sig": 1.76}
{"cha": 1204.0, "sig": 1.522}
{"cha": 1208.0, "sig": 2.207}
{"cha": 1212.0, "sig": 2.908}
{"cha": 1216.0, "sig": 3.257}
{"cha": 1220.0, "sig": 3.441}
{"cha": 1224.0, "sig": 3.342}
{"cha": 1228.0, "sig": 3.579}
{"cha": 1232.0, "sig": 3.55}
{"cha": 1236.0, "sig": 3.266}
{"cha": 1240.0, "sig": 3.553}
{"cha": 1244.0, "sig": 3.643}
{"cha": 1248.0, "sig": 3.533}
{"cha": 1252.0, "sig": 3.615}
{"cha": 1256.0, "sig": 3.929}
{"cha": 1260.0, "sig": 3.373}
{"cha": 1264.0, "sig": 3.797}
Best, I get 2.39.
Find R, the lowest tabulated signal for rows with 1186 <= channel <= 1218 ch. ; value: 1.522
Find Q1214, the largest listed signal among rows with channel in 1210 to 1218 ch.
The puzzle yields 3.257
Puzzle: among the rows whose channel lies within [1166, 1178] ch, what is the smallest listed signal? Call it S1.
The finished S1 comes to 2.782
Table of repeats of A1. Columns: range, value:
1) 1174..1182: 2.88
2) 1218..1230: 3.45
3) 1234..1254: 3.52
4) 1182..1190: 2.95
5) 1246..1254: 3.57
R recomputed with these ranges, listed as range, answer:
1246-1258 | 3.533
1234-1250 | 3.266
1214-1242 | 3.257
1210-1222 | 2.908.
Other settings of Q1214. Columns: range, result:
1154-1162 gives 3.001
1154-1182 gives 3.483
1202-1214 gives 2.908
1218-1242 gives 3.579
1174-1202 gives 3.032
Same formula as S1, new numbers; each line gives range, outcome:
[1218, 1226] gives 3.342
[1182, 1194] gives 2.863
